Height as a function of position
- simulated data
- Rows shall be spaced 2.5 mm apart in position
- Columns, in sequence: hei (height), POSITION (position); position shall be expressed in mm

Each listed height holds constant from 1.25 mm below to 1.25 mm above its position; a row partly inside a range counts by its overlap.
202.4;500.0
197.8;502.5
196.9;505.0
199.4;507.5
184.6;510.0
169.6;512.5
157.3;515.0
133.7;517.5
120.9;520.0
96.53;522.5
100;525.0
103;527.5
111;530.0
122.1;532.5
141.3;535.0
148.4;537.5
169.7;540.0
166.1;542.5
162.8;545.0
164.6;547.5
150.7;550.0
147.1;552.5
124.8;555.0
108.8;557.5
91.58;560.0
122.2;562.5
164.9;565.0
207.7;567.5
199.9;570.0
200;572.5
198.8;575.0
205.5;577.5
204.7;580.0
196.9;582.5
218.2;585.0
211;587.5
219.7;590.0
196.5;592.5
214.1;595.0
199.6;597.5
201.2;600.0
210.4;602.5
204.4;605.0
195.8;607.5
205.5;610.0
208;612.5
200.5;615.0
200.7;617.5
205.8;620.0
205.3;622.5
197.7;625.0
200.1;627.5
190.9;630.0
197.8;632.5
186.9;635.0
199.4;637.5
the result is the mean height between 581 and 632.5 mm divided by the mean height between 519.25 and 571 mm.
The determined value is 1.5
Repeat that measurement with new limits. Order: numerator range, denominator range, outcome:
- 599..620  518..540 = 1.68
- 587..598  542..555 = 1.35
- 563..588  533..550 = 1.26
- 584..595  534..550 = 1.33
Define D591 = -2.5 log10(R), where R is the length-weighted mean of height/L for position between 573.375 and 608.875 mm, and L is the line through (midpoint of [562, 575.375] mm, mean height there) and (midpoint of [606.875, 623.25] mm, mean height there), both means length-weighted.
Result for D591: -0.065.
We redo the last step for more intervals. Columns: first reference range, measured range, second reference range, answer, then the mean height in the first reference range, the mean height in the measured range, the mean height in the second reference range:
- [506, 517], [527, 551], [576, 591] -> 0.28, 175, 145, 209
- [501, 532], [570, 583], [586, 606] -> -0.05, 147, 201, 207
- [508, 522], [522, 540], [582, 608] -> 0.32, 153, 122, 207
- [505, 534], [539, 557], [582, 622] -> 0.06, 139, 153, 206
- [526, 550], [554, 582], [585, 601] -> 0.08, 143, 167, 208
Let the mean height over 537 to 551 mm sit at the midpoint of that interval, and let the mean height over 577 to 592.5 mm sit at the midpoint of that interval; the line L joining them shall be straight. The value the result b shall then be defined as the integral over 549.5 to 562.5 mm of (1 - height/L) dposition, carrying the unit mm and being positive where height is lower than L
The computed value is 3.8 mm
